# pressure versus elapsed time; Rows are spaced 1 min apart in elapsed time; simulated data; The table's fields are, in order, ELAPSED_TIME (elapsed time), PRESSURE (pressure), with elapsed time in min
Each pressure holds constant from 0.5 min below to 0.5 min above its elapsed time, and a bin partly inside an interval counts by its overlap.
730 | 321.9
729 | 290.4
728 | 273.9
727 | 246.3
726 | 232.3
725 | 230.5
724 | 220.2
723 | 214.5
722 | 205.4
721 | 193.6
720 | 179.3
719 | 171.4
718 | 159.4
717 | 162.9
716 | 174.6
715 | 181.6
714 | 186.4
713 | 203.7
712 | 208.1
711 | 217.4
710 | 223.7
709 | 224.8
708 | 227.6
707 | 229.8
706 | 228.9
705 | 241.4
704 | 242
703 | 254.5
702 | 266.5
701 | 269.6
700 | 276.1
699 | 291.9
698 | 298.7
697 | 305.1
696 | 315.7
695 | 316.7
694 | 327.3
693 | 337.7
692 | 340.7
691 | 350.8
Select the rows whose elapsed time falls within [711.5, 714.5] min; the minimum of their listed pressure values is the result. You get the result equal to 186.4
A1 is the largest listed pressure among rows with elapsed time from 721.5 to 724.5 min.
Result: 220.2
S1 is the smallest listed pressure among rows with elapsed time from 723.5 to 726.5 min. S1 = 220.2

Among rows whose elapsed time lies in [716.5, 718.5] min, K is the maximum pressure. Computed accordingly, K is 162.9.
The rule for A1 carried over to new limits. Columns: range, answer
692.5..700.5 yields 337.7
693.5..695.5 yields 327.3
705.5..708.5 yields 229.8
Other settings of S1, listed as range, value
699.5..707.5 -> 228.9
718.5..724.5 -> 171.4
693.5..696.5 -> 315.7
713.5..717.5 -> 162.9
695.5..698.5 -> 298.7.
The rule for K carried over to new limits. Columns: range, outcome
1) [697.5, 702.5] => 298.7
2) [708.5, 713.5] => 224.8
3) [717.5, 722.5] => 205.4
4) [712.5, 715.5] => 203.7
